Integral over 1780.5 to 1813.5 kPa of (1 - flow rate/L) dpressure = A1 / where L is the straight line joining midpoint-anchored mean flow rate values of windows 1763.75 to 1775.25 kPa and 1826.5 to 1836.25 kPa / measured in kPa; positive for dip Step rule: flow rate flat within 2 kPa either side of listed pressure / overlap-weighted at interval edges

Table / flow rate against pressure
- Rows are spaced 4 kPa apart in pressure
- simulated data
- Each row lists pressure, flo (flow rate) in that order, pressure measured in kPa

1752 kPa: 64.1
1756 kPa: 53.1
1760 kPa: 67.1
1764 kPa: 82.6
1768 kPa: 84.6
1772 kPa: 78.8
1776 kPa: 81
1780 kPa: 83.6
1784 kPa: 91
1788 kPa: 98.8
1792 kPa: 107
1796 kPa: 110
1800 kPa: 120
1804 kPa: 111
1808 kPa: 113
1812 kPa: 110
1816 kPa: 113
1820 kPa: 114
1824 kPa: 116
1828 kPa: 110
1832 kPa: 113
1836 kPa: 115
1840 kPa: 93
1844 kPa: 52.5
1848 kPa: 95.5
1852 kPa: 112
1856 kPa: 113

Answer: -3.8 kPa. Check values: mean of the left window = 81.8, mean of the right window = 112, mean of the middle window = 106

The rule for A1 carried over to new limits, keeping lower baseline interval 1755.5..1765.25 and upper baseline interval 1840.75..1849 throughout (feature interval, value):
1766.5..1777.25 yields -1.8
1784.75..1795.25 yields -4.7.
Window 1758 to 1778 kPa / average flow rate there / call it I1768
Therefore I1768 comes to 78.8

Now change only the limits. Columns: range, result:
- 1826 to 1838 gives 113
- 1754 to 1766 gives 67.6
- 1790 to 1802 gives 112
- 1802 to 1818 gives 112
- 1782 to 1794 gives 98.9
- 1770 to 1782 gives 81.1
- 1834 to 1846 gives 86.8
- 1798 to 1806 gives 116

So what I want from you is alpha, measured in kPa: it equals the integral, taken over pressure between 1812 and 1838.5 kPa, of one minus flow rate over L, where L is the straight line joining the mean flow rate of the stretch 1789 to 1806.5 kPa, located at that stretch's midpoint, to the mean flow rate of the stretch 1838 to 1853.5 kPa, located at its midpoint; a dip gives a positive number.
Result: -4.2 kPa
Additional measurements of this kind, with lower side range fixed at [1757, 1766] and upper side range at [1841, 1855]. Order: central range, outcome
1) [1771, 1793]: -3.8 kPa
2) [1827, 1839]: -3.5 kPa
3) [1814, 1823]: -3.3 kPa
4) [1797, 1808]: -4.7 kPa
